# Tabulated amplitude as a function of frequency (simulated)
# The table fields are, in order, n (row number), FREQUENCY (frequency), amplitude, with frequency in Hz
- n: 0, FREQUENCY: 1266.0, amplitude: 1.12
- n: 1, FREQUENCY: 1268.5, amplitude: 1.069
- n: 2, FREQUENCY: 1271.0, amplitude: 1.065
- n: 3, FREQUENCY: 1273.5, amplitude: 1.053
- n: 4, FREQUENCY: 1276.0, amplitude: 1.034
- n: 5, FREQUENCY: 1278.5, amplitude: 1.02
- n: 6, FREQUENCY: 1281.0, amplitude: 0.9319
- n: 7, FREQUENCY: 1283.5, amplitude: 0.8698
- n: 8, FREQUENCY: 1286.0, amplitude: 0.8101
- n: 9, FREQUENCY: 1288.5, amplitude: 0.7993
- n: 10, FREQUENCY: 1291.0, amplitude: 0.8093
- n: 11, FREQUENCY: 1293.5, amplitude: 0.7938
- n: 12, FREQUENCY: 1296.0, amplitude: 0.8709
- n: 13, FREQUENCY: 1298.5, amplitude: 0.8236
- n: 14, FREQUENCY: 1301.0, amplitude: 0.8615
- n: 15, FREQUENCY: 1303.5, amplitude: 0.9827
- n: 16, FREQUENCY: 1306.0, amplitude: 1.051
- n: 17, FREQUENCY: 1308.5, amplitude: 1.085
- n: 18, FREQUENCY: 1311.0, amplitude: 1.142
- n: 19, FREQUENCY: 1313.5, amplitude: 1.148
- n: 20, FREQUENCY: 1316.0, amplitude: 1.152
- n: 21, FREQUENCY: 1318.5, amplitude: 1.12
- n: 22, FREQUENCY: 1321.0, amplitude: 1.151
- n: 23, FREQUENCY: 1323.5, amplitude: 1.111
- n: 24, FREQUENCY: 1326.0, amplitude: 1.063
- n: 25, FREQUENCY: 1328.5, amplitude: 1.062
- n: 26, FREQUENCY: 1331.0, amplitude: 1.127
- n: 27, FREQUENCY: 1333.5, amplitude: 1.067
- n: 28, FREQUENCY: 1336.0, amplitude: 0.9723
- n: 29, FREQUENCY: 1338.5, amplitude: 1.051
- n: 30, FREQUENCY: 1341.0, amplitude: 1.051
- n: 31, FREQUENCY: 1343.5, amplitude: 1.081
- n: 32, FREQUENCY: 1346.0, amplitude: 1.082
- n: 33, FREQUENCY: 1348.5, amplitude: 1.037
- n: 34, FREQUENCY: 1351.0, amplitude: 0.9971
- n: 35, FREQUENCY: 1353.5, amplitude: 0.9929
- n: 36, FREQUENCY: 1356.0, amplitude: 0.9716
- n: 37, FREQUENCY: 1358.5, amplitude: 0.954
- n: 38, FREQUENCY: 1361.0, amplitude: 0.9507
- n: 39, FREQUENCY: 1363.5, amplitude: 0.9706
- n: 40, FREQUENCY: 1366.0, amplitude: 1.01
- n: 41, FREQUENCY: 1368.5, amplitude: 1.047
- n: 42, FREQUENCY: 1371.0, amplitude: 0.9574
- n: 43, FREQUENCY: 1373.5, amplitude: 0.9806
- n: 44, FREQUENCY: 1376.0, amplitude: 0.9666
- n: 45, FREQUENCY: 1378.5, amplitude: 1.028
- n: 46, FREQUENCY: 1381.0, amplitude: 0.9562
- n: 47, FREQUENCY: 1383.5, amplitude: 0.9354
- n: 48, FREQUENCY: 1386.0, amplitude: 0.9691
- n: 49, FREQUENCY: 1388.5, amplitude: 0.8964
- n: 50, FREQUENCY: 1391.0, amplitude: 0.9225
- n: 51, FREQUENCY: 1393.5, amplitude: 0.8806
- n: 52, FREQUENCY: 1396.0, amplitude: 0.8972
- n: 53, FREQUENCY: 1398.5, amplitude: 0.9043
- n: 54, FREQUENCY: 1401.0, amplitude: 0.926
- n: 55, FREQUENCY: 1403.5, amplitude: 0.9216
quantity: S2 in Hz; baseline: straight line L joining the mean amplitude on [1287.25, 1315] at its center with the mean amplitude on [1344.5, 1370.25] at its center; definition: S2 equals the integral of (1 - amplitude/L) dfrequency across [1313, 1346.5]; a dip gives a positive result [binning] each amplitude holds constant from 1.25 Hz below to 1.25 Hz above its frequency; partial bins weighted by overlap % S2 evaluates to -3.94 Hz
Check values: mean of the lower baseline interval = 0.944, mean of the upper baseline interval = 1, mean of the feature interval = 1.09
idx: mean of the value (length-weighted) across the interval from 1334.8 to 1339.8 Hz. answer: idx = 1.01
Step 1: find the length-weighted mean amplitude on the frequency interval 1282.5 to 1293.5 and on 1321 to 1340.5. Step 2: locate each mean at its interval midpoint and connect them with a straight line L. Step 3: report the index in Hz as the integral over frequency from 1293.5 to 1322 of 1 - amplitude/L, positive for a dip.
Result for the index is -2.6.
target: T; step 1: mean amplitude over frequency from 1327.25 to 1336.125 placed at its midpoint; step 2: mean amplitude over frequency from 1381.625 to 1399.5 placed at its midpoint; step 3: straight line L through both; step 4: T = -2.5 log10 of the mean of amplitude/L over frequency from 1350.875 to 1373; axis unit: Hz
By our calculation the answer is 0.008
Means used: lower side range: 1.07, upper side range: 0.917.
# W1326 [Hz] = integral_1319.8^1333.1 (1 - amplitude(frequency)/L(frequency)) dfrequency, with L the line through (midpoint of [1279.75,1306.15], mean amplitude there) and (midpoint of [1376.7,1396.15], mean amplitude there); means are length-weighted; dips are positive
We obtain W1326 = -3.1 Hz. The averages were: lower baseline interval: 0.866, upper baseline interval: 0.939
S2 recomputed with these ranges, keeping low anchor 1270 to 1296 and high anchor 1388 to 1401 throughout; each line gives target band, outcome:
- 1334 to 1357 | -3.0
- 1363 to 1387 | -2.1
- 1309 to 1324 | -3.7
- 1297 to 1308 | -0.3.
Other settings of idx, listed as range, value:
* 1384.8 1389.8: 0.932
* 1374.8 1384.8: 0.972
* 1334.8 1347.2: 1.05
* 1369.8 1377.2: 0.968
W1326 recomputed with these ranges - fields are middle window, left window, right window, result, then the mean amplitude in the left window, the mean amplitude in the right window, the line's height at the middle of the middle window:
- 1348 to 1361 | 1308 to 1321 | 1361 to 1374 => 0.5 Hz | 1.13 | 0.99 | 1.03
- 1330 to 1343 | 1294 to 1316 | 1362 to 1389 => -0.9 Hz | 0.998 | 0.976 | 0.988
